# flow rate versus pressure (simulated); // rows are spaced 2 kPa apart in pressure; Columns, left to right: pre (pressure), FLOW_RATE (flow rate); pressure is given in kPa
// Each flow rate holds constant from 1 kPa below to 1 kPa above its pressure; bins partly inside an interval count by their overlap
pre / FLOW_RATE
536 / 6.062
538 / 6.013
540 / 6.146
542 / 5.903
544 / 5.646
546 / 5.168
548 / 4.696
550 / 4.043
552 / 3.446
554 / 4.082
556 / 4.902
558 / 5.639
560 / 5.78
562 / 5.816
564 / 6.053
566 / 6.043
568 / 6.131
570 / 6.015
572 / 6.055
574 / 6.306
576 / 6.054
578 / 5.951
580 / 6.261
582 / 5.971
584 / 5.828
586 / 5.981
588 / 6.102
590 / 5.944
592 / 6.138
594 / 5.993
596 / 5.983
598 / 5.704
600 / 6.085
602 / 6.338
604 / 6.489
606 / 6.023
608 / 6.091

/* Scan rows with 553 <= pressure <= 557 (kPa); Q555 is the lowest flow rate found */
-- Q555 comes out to 4.082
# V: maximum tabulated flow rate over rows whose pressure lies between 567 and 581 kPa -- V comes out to 6.306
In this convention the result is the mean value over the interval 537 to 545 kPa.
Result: 5.93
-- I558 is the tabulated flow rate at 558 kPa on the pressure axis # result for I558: 5.639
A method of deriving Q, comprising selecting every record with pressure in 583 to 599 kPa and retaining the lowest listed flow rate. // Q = 5.704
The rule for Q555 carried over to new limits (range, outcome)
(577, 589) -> 5.828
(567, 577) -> 6.015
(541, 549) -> 4.696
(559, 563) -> 5.78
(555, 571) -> 4.902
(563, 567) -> 6.043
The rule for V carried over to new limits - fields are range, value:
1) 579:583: 6.261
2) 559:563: 5.816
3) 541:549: 5.903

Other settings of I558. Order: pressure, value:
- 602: 6.338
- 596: 5.983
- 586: 5.981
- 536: 6.062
